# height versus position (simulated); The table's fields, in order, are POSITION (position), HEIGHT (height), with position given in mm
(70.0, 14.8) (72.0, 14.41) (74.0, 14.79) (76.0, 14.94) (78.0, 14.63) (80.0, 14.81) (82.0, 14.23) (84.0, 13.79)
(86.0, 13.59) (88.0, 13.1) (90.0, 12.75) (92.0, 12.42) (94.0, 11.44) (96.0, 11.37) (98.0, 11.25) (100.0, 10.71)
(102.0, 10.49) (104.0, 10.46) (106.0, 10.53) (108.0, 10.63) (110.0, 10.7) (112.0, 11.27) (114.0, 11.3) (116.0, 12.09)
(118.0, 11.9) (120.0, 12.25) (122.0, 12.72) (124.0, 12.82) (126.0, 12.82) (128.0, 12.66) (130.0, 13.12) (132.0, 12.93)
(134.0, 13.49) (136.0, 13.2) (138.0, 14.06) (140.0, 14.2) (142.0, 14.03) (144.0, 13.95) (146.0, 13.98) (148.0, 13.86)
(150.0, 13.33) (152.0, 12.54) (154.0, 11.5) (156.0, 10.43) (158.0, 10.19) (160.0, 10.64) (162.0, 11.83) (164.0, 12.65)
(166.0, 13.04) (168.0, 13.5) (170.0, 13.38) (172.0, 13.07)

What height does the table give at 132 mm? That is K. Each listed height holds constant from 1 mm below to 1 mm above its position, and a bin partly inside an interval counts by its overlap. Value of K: 12.93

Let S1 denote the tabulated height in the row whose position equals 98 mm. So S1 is 11.25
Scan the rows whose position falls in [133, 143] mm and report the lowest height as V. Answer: 13.2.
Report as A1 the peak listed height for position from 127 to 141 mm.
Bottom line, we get 14.2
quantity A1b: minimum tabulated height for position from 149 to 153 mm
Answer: 12.54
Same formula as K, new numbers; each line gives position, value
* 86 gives 13.59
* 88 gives 13.1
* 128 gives 12.66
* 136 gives 13.2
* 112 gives 11.27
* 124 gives 12.82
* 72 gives 14.41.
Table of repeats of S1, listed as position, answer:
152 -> 12.54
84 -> 13.79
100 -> 10.71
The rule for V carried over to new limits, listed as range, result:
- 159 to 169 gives 10.64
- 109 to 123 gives 10.7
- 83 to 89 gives 13.1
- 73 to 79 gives 14.63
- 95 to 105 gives 10.46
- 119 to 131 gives 12.25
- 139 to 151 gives 13.33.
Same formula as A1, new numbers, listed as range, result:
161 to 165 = 12.65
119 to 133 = 13.12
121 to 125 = 12.82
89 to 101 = 12.75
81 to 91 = 14.23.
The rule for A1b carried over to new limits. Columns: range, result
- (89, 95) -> 11.44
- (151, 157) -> 10.43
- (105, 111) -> 10.53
